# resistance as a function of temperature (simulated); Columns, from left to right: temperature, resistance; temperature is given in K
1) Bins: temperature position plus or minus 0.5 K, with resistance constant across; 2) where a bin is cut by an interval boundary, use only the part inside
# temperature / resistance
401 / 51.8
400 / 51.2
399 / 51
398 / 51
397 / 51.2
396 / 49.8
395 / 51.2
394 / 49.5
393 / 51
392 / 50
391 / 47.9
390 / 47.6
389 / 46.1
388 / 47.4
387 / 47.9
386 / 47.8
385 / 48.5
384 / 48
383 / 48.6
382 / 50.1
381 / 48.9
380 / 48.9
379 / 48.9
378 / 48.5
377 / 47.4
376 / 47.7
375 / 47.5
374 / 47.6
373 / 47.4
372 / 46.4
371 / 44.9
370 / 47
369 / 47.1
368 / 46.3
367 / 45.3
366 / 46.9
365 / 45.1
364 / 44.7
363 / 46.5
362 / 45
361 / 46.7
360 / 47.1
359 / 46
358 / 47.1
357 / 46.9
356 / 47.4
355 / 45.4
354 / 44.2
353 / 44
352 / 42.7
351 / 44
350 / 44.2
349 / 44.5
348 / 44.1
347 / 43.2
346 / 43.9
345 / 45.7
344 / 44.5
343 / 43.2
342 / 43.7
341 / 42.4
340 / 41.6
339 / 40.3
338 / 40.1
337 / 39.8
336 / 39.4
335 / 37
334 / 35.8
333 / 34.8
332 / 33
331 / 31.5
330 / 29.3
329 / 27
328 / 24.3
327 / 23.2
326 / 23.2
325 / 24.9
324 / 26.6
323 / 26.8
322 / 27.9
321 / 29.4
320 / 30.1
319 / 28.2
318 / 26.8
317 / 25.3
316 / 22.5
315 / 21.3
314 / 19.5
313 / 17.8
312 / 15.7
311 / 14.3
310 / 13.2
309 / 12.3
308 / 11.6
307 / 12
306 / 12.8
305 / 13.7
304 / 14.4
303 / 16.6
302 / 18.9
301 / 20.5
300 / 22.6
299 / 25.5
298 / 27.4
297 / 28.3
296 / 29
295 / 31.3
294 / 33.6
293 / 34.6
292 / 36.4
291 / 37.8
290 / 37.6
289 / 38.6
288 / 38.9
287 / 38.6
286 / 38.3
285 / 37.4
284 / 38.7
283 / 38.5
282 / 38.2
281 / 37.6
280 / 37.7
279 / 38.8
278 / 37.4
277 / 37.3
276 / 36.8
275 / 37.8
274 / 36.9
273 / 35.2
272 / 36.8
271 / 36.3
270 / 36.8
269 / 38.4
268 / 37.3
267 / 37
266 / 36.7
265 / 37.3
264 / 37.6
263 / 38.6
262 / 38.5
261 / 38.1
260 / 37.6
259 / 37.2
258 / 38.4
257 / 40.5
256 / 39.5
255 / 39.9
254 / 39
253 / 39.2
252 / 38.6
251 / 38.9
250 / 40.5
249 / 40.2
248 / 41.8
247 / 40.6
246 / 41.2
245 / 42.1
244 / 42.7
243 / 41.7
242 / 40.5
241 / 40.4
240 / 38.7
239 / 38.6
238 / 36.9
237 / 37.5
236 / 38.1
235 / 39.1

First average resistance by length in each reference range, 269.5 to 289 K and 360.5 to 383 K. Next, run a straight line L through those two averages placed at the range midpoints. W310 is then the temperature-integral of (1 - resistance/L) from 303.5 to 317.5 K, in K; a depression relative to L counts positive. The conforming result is 8.46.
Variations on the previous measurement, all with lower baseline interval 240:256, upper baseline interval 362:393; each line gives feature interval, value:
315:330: 6.2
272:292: 2.1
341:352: 0.4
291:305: 5.5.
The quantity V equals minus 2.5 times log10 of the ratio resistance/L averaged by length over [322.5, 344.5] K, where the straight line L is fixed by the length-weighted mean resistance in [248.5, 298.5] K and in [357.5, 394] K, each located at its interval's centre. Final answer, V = 0.256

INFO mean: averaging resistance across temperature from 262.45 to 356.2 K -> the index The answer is 32.6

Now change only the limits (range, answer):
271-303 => 34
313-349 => 33.1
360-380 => 46.7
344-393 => 46.6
